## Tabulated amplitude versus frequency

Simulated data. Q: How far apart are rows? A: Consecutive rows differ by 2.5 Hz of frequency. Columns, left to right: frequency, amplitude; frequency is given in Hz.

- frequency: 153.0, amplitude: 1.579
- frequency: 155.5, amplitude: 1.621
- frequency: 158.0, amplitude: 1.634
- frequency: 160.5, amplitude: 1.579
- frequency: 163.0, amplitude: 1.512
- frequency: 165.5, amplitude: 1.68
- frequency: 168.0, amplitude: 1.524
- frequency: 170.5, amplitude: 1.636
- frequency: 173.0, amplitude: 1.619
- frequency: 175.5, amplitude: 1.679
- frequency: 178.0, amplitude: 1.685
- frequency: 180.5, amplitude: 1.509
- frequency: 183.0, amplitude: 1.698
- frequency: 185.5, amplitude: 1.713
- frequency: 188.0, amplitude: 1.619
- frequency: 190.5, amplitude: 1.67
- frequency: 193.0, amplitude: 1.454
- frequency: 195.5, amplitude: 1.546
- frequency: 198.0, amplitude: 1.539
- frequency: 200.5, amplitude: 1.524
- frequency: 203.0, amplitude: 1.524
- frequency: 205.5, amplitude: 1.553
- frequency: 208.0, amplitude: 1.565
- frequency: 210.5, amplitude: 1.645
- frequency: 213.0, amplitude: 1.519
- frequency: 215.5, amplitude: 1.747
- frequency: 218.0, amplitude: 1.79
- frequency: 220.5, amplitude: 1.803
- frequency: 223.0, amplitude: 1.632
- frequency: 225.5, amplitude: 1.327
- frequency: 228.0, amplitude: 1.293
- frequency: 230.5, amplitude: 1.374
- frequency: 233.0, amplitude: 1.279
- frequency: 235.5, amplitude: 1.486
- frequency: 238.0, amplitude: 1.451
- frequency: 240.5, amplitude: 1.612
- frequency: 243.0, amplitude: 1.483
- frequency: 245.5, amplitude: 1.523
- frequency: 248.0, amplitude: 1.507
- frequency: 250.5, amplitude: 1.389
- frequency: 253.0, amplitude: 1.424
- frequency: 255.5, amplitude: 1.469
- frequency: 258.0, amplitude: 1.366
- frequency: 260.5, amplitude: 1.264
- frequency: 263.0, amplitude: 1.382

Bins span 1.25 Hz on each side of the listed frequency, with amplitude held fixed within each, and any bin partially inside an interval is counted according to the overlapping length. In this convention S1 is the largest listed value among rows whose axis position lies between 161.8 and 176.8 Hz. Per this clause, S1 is 1.68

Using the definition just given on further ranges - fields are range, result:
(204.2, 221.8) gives 1.803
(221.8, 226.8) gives 1.632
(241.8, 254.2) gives 1.523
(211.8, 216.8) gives 1.747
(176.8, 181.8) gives 1.685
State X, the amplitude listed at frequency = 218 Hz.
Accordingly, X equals 1.79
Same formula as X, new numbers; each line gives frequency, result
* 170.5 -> 1.636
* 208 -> 1.565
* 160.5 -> 1.579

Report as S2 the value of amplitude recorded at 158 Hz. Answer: 1.634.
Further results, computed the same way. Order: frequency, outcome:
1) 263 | 1.382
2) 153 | 1.579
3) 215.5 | 1.747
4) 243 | 1.483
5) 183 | 1.698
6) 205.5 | 1.553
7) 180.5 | 1.509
